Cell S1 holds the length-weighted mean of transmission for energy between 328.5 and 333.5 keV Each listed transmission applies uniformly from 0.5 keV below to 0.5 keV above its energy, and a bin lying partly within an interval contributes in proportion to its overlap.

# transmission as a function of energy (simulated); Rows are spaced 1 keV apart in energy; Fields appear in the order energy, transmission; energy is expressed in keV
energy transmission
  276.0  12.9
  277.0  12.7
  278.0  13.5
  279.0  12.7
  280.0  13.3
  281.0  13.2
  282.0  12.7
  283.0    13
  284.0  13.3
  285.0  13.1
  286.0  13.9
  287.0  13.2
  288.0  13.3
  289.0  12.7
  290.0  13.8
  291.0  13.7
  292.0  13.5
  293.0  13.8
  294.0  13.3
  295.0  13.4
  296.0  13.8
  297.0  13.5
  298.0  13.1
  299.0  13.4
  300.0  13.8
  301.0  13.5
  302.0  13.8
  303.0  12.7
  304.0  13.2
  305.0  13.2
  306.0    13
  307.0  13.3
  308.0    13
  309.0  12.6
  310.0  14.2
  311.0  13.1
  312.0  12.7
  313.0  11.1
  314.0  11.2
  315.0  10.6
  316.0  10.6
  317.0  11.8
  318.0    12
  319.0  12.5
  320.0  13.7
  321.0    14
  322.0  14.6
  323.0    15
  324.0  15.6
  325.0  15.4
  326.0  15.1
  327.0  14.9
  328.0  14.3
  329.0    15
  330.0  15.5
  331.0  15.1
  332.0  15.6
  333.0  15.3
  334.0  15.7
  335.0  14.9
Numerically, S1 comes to 15.3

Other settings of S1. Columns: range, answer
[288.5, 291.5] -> 13.4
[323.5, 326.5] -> 15.4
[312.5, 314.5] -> 11.1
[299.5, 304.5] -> 13.4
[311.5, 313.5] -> 11.9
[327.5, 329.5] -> 14.7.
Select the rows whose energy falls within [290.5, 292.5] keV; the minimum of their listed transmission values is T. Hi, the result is 13.5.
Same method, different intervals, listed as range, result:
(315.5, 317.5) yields 10.6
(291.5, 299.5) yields 13.1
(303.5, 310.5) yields 12.6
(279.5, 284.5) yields 12.7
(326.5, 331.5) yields 14.3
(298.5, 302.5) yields 13.4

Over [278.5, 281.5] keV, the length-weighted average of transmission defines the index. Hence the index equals 13.1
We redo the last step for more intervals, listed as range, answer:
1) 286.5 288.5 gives 13.2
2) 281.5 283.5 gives 12.8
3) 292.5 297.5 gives 13.6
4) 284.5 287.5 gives 13.4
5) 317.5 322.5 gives 13.4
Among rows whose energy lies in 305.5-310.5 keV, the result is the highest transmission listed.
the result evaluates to 14.2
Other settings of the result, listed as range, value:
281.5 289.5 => 13.9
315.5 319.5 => 12.5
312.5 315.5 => 11.2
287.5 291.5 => 13.8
